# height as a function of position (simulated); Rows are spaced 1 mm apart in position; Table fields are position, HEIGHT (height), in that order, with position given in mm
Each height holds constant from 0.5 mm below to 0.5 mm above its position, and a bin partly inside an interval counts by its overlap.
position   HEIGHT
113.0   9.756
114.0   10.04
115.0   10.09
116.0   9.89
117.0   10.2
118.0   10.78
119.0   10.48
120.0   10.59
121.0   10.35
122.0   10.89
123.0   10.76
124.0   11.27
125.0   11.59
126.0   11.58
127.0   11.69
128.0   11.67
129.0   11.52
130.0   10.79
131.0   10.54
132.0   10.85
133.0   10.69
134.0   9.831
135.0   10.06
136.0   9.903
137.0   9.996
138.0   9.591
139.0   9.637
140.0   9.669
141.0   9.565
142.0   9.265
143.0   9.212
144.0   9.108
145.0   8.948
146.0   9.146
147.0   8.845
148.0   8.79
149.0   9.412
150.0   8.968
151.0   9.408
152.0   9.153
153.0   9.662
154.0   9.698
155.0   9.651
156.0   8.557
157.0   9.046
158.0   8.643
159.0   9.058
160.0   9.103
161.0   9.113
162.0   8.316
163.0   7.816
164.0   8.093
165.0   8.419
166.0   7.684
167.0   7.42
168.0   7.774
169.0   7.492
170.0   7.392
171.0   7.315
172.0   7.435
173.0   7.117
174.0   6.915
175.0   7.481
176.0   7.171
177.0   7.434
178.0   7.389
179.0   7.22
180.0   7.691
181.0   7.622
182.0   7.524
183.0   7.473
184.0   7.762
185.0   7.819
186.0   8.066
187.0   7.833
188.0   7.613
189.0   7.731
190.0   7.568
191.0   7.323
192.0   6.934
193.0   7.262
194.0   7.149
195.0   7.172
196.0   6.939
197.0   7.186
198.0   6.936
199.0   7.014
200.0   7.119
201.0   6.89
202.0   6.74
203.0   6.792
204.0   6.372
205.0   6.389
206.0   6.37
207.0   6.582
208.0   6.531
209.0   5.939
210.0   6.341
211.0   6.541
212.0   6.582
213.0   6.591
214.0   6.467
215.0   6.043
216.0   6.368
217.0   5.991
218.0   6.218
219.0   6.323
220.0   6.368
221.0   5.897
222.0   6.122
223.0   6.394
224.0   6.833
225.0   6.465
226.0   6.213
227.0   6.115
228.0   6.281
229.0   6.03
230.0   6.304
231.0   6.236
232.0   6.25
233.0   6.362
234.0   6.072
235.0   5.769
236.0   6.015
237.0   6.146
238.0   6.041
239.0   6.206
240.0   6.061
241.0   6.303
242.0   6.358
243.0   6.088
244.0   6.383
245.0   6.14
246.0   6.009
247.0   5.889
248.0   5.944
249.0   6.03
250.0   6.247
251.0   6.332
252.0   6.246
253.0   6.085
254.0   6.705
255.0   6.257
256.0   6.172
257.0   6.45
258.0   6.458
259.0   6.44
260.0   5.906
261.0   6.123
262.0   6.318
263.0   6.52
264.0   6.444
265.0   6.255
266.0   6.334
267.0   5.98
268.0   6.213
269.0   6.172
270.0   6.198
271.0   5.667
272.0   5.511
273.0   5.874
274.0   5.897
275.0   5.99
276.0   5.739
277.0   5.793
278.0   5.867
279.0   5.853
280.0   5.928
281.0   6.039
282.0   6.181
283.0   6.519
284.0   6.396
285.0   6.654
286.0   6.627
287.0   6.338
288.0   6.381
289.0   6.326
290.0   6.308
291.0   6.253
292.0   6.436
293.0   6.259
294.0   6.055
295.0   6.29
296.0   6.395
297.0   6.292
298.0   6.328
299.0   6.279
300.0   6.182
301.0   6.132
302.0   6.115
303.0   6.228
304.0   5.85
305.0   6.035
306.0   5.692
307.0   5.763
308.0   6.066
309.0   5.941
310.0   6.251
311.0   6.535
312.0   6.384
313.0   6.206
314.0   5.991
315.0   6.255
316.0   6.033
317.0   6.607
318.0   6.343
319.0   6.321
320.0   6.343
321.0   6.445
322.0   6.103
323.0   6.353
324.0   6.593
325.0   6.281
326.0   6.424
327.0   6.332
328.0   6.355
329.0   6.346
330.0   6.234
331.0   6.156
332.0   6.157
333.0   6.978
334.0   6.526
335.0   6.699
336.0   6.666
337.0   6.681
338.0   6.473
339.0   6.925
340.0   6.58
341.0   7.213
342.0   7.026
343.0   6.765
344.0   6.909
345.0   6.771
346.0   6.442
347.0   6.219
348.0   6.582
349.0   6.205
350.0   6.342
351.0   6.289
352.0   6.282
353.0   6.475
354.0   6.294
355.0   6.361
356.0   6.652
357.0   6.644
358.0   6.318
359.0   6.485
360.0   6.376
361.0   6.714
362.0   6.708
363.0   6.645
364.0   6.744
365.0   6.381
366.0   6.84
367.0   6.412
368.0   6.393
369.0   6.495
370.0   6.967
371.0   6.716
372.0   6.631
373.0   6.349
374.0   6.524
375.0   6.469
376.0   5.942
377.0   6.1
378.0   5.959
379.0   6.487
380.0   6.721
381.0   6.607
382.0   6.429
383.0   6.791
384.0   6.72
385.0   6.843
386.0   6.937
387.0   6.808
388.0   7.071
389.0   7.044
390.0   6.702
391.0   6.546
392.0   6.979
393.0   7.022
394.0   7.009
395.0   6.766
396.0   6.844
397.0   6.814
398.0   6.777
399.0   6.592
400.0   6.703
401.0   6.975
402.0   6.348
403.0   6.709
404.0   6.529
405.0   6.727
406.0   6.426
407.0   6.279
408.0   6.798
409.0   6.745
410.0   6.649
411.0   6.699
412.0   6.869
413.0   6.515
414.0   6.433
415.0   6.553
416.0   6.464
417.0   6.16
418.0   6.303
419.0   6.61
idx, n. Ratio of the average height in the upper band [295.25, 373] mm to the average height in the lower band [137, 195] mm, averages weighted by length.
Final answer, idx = 0.78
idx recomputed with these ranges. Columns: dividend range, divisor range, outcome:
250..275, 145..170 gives 0.71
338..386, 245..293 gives 1.06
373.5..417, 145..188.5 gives 0.81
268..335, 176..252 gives 0.94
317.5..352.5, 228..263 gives 1.05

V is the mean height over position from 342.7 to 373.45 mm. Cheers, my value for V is 6.53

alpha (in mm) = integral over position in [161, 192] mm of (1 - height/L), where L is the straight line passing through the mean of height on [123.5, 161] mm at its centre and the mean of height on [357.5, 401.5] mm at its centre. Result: 5.8 mm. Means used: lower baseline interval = 9.83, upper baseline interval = 6.64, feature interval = 7.61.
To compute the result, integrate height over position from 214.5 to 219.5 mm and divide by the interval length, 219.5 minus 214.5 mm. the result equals 6.19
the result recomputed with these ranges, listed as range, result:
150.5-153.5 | 9.41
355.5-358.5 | 6.54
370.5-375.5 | 6.54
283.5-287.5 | 6.5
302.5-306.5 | 5.95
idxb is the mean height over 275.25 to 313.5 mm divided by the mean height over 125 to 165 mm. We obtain 0.64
